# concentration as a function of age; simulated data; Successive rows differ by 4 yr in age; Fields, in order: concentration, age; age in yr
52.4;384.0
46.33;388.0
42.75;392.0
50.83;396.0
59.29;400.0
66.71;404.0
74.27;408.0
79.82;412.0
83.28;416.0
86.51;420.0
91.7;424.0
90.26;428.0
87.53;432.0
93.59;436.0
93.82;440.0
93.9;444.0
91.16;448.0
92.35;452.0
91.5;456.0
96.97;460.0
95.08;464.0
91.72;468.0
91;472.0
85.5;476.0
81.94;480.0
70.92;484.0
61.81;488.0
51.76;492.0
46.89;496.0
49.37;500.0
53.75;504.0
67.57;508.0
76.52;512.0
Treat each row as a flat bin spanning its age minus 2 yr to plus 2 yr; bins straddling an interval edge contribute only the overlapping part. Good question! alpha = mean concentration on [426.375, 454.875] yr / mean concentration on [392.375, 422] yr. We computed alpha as 1.31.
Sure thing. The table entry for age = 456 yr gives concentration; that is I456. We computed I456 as 91.5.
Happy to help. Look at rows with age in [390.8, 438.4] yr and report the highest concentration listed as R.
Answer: 93.59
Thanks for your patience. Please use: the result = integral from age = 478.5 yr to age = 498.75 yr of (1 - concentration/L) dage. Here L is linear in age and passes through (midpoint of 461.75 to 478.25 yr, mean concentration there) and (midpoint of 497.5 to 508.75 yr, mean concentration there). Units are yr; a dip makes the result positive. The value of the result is 2.8 yr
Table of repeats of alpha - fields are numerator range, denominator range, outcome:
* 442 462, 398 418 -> 1.28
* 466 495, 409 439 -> 0.86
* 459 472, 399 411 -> 1.37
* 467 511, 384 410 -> 1.21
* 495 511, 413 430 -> 0.64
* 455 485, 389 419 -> 1.35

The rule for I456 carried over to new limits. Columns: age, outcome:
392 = 42.75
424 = 91.7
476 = 85.5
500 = 49.37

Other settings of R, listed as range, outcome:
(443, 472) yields 96.97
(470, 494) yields 91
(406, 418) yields 83.28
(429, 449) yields 93.9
